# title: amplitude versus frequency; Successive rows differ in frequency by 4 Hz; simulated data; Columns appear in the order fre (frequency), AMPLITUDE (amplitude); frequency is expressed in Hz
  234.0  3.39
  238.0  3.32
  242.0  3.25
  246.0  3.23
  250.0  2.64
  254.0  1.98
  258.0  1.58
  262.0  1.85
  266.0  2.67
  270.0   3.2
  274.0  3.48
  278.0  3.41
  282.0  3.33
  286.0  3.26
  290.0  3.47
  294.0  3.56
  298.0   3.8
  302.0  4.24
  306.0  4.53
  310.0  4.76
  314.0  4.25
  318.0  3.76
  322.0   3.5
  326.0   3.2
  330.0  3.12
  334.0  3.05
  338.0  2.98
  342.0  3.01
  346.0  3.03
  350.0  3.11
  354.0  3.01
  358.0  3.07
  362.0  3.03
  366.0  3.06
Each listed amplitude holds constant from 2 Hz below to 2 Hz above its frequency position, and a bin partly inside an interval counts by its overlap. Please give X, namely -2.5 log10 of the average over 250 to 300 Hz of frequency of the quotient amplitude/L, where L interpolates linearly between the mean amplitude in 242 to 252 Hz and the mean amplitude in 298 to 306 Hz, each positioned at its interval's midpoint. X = 0.23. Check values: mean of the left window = 3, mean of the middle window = 2.95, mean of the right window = 4.2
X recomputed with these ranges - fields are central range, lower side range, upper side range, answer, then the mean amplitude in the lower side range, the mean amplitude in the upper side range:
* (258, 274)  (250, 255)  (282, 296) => 0.06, 2.24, 3.42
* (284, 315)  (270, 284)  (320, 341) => -0.21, 3.38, 3.16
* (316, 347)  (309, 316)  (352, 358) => 0.19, 4.47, 3.03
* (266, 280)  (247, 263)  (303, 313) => -0.12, 2.1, 4.56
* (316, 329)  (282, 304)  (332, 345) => -0.07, 3.64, 3.01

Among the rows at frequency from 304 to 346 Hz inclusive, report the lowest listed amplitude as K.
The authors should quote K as 2.98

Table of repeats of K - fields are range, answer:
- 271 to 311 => 3.26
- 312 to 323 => 3.5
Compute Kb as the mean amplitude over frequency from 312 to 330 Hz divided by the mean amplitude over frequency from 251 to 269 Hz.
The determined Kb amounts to 1.71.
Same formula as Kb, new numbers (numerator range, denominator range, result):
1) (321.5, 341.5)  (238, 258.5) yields 1.17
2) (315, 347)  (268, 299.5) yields 0.95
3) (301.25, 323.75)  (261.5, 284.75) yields 1.36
